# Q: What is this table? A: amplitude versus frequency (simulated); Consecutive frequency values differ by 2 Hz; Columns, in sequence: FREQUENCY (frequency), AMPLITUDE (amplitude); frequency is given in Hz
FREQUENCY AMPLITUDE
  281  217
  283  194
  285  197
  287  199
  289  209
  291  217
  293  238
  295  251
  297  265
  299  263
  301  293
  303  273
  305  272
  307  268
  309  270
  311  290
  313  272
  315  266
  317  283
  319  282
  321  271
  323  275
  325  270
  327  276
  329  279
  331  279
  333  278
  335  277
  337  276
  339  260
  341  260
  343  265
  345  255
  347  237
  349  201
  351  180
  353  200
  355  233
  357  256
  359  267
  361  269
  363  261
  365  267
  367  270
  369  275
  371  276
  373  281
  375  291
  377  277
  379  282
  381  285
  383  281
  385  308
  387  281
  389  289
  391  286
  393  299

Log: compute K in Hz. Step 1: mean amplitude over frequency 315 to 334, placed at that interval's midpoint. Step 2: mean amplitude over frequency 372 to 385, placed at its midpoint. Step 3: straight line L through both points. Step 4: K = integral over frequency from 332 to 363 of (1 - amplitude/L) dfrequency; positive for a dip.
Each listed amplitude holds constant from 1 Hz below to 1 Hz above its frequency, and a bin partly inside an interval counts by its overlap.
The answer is 3.5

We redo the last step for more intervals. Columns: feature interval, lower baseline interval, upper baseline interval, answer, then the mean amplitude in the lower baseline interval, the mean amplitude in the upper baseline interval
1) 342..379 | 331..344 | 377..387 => 3.3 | 270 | 287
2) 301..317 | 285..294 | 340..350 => -3.6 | 214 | 244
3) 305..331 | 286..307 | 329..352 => -2.5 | 249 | 253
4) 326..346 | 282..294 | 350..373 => -2.9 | 209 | 252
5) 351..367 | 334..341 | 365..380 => 1.6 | 269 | 278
